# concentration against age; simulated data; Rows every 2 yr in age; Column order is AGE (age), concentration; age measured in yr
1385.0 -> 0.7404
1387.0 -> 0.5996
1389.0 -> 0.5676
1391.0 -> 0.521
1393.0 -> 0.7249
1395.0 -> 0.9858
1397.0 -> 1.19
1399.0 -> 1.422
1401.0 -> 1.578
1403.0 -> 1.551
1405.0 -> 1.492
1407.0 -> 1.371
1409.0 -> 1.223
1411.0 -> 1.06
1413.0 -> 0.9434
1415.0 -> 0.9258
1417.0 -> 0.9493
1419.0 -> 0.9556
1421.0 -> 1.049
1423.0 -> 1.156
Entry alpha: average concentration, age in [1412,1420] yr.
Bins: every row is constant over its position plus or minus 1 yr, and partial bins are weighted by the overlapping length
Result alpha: 0.944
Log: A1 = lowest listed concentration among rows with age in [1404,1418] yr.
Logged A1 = 0.9258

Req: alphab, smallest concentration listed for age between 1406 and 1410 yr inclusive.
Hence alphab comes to 1.223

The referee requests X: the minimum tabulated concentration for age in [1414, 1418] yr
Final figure 0.9258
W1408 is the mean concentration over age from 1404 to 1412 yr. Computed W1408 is 1.29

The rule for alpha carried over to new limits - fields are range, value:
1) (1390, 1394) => 0.623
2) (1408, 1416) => 1.04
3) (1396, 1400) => 1.31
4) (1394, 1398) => 1.09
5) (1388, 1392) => 0.544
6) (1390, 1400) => 0.969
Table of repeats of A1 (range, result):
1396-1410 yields 1.19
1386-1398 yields 0.521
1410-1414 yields 0.9434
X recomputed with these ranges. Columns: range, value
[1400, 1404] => 1.551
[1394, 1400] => 0.9858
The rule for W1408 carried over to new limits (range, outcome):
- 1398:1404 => 1.52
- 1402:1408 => 1.47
